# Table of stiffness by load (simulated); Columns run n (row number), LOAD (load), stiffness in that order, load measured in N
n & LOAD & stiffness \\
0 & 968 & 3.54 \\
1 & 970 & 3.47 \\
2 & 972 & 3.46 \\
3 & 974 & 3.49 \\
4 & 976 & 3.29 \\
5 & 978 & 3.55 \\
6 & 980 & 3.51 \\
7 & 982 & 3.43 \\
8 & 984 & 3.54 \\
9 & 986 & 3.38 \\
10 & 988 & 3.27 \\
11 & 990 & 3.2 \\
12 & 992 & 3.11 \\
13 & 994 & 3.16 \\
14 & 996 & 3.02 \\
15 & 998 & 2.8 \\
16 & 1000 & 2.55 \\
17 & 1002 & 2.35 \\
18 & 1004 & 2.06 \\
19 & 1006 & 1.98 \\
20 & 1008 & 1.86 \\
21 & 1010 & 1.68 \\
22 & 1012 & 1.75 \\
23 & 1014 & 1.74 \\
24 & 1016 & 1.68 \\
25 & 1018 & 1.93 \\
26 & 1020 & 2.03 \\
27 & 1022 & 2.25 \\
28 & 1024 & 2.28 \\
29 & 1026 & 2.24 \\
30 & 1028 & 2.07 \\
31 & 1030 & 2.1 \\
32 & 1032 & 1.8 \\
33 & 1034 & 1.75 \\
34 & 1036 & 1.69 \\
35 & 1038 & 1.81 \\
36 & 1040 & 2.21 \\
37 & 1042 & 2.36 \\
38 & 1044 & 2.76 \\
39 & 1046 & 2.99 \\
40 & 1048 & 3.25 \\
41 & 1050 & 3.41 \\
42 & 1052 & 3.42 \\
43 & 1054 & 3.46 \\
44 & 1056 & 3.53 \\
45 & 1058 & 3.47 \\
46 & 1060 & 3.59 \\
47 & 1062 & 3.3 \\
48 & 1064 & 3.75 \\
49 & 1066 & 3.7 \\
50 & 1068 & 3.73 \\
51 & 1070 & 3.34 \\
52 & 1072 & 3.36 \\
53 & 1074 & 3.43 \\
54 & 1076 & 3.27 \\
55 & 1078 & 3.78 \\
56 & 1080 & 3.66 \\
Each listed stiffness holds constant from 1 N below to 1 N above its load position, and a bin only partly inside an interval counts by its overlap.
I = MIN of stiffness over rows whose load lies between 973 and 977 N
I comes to 3.29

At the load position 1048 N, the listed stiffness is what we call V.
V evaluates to 3.25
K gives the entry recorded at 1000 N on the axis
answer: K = 2.55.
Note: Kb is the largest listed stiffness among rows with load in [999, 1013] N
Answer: 2.55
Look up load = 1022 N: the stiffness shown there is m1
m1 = 2.25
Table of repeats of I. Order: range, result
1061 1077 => 3.27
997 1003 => 2.35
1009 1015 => 1.68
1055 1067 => 3.3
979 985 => 3.43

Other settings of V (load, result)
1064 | 3.75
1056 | 3.53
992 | 3.11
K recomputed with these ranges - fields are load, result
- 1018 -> 1.93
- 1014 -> 1.74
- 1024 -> 2.28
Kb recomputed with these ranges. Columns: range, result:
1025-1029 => 2.24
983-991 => 3.54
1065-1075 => 3.73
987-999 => 3.27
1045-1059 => 3.53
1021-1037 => 2.28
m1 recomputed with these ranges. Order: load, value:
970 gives 3.47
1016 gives 1.68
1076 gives 3.27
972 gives 3.46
